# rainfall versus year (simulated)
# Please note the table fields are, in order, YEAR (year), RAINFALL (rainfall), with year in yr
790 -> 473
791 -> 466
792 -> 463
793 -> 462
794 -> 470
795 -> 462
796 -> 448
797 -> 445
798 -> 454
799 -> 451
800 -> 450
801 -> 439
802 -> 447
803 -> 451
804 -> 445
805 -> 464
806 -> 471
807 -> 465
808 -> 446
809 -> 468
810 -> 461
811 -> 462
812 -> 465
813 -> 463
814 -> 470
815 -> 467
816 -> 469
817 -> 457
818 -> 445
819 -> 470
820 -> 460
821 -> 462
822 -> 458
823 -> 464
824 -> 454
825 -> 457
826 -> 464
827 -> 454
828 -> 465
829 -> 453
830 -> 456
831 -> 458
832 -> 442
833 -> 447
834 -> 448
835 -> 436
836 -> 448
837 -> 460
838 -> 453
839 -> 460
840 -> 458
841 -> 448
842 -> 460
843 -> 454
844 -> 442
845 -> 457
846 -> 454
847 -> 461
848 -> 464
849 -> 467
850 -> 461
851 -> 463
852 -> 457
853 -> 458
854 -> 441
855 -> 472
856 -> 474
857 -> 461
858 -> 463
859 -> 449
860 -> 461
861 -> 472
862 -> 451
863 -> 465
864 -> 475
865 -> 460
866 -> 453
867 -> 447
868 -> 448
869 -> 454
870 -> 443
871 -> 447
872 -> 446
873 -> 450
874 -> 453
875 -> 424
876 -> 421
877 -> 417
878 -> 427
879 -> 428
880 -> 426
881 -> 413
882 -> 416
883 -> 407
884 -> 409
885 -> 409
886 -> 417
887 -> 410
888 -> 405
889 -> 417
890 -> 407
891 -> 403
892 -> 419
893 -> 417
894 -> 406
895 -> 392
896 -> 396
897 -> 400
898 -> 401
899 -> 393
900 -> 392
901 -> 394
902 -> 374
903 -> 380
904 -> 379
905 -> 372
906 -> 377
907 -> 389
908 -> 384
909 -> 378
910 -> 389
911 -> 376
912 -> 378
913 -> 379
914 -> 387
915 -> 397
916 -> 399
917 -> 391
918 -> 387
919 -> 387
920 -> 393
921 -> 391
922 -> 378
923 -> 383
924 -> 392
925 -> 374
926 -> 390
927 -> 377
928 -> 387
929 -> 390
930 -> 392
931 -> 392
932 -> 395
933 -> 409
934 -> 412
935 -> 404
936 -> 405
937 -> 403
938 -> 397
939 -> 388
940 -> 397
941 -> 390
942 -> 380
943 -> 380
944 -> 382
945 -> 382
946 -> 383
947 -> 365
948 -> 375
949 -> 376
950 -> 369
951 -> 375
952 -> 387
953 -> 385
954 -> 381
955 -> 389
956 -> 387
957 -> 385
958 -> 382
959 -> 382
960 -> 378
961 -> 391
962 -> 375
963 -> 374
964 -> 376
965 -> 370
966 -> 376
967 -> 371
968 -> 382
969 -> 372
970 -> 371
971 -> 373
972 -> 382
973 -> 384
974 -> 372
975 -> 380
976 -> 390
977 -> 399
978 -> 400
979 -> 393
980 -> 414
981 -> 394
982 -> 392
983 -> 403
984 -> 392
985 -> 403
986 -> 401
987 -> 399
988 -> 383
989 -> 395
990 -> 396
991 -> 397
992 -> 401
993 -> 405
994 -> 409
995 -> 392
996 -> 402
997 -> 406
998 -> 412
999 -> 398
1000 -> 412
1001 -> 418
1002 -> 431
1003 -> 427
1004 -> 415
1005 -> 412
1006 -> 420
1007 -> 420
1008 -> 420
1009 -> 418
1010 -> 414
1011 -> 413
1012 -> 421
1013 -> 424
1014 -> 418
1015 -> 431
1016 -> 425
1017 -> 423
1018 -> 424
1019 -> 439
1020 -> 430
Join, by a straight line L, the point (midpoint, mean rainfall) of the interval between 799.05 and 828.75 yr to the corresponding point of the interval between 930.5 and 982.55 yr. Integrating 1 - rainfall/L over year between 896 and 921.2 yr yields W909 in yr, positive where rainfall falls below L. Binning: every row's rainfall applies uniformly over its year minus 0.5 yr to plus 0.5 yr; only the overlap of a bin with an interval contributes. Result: 1.43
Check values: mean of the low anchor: 459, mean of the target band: 387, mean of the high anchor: 386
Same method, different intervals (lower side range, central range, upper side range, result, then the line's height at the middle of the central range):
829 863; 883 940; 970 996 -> 4.35 yr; 426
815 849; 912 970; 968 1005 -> 4.11 yr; 415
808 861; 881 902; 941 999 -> 1.14 yr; 428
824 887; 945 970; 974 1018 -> 2.38 yr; 418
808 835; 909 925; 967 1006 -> 1.39 yr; 423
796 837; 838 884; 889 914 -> -2.94 yr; 422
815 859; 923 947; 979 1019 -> 2.12 yr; 429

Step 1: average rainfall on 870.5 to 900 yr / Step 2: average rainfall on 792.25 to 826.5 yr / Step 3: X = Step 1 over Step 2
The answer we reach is 0.91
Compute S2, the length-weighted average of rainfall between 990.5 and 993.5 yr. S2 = 401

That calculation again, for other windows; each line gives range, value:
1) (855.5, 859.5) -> 462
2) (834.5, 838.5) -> 449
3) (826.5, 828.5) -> 460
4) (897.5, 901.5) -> 395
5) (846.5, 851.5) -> 463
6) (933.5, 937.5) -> 406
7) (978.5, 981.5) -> 400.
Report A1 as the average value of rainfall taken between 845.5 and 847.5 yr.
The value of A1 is 458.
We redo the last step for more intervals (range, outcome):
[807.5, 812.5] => 460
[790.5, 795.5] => 465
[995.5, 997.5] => 404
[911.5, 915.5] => 385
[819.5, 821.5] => 461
